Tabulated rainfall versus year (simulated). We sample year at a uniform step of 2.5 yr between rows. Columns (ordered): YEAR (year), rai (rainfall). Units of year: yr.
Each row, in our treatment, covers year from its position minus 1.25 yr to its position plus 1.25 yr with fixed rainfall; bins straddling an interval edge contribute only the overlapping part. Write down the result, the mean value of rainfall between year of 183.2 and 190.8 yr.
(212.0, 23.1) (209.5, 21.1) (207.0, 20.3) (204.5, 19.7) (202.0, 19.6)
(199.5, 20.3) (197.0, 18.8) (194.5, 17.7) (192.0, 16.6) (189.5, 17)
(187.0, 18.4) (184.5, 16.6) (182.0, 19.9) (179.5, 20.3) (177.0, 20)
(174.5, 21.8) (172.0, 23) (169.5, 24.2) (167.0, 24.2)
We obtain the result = 17.3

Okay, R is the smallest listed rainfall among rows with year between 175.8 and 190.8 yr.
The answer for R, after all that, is 16.6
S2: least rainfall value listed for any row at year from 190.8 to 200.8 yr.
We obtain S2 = 16.6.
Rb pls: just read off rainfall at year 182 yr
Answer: 19.9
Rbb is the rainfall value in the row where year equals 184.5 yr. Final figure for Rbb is 16.6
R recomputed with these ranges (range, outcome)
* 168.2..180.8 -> 20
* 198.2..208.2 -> 19.6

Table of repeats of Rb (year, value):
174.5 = 21.8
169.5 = 24.2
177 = 20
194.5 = 17.7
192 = 16.6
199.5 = 20.3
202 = 19.6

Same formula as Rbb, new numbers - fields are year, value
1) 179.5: 20.3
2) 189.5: 17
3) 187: 18.4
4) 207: 20.3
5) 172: 23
